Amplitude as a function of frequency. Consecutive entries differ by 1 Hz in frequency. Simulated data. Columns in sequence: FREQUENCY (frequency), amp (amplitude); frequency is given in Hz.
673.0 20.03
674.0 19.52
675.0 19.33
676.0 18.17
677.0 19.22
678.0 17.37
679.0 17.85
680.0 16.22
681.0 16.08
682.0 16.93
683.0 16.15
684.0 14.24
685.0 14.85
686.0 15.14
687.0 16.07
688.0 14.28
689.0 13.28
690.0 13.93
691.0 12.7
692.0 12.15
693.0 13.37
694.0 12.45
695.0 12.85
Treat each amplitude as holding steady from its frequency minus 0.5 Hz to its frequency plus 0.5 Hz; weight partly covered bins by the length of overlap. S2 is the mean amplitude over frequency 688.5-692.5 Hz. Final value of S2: 13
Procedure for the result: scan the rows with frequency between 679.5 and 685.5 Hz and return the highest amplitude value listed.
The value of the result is 16.93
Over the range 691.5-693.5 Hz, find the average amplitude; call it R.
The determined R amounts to 12.8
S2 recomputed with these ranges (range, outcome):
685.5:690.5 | 14.5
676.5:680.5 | 17.7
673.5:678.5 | 18.7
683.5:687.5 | 15.1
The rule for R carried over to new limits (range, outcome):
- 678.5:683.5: 16.6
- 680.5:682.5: 16.5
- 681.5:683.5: 16.5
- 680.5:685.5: 15.7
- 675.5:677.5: 18.7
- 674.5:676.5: 18.8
